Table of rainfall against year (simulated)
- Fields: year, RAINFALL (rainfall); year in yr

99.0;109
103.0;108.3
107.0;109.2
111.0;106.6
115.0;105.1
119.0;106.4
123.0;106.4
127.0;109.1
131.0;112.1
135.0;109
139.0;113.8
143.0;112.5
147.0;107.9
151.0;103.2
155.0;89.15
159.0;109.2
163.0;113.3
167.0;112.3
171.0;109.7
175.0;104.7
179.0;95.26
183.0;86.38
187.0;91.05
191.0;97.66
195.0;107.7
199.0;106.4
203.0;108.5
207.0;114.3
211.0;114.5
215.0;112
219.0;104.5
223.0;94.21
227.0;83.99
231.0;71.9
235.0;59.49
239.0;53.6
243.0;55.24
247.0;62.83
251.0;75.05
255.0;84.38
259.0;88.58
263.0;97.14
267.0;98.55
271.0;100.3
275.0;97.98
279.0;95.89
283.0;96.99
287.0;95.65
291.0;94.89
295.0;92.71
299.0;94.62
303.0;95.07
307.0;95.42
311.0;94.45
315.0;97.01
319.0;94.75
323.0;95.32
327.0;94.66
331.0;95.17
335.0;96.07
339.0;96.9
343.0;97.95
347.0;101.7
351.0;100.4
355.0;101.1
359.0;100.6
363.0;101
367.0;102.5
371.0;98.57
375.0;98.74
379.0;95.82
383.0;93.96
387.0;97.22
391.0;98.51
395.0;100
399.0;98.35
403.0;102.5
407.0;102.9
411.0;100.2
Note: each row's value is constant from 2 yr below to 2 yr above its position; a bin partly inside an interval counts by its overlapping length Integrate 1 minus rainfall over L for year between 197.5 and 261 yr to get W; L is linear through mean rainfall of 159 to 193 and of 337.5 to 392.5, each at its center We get 9.0 yr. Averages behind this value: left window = 102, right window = 98.9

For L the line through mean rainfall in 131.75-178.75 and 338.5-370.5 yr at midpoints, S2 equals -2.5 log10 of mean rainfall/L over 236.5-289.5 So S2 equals 0.22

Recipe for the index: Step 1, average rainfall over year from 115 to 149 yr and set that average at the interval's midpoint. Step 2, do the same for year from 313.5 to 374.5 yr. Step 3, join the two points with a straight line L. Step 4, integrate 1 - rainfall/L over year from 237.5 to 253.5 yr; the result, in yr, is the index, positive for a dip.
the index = 6.3 yr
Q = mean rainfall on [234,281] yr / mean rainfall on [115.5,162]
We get 0.76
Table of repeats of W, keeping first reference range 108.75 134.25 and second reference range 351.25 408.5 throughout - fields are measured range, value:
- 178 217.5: 0.6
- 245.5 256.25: 3.1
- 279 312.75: 2.3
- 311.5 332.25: 1.2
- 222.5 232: 2.0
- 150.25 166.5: 0.3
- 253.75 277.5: 1.9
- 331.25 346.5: 0.5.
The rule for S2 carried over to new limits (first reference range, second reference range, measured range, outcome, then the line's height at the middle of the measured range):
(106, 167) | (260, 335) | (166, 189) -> 0.06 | 105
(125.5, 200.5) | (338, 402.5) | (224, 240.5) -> 0.43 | 103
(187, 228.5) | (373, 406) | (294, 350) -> 0.05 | 100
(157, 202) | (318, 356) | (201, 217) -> -0.10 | 102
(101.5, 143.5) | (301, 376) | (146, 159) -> 0.07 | 107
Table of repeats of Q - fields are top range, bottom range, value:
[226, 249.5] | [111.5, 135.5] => 0.59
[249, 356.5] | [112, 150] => 0.87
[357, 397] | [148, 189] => 0.97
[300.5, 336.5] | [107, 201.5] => 0.91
